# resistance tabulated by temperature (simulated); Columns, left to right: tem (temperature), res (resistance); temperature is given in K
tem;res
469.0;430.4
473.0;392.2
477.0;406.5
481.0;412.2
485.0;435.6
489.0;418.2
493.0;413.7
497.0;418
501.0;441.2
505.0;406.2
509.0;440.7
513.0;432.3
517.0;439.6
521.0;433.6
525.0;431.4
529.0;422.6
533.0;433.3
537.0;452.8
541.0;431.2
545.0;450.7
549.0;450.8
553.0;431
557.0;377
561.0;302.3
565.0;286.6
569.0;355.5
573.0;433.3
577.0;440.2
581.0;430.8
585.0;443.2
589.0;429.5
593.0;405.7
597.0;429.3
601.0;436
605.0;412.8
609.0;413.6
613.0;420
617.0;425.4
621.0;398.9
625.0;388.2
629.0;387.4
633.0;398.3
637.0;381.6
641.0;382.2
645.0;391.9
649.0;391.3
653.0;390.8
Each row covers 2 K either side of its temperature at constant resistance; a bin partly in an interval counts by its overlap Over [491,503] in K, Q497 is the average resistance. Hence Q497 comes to 424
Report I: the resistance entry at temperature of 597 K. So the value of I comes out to 429.3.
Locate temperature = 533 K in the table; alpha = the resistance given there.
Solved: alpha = 433.3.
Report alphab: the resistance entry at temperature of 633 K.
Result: 398.3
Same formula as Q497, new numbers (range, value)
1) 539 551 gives 444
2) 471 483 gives 404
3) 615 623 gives 412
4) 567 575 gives 394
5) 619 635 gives 393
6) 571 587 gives 437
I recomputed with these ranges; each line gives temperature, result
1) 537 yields 452.8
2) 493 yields 413.7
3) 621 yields 398.9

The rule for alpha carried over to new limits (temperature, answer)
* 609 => 413.6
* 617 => 425.4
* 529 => 422.6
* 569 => 355.5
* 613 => 420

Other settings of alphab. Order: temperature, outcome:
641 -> 382.2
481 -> 412.2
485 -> 435.6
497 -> 418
